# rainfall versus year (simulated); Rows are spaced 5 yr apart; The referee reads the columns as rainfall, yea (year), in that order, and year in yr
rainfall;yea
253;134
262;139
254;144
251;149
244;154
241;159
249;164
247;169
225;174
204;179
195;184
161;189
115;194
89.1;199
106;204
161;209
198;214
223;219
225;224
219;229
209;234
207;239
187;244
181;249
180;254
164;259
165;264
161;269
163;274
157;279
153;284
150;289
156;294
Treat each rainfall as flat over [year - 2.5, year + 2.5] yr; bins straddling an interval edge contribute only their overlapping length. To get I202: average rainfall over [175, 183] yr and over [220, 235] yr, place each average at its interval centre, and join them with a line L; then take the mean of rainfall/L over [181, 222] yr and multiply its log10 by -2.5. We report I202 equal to 0.325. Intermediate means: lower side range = 206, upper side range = 219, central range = 157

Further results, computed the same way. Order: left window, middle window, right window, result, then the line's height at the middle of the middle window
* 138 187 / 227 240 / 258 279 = -0.14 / 187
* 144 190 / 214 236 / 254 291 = -0.14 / 191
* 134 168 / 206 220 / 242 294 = 0.09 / 205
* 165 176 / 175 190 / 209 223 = 0.19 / 229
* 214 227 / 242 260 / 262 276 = 0.03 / 184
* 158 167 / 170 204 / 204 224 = 0.32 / 218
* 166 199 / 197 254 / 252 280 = -0.06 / 174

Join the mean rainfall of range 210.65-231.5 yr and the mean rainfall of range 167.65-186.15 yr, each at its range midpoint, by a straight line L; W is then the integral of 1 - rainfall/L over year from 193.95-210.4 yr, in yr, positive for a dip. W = 7.6 yr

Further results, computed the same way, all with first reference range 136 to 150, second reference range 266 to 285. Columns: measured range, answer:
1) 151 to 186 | 1.13 yr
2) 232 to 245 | -1.13 yr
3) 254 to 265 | 0.19 yr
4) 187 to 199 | 5.08 yr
